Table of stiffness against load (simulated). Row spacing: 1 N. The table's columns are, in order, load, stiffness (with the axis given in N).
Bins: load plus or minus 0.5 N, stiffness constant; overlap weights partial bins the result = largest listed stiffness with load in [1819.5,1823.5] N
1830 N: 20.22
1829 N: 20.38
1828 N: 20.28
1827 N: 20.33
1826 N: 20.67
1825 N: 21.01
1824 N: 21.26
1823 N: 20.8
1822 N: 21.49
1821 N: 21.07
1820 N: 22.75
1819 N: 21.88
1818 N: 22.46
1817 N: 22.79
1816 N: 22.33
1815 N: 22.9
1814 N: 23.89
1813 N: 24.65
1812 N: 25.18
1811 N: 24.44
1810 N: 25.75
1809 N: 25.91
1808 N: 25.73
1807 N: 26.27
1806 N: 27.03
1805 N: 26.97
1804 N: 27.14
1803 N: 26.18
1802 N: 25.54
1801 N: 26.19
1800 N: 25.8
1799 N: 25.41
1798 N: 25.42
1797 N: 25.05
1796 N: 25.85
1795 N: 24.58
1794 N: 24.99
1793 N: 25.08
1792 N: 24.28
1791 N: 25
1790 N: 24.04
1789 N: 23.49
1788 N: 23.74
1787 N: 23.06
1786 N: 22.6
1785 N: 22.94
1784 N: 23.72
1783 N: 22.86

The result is 22.75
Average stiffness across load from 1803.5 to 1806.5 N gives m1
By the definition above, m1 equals 27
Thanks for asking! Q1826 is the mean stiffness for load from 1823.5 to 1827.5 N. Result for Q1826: 20.8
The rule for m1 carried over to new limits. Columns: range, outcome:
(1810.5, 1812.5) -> 24.8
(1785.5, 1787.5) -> 22.8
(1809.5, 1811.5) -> 25.1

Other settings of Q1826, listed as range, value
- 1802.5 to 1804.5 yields 26.7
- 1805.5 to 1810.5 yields 26.1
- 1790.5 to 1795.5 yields 24.8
